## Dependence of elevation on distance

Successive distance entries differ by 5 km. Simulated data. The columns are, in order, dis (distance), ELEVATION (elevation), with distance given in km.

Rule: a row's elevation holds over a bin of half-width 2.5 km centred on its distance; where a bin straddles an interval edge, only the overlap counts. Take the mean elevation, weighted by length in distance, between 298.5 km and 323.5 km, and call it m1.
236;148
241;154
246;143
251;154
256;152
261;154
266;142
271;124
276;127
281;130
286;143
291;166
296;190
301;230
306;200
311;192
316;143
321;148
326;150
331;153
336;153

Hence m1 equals 183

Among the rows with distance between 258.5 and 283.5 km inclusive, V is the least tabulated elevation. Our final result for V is 124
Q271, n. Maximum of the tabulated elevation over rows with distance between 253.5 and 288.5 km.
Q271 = 154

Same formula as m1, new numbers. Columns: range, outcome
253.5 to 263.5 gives 153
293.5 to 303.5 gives 210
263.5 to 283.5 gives 131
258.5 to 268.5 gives 148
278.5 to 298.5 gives 157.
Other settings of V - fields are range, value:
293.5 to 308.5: 190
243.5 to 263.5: 143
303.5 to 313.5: 192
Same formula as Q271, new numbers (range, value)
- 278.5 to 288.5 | 143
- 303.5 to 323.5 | 200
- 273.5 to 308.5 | 230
